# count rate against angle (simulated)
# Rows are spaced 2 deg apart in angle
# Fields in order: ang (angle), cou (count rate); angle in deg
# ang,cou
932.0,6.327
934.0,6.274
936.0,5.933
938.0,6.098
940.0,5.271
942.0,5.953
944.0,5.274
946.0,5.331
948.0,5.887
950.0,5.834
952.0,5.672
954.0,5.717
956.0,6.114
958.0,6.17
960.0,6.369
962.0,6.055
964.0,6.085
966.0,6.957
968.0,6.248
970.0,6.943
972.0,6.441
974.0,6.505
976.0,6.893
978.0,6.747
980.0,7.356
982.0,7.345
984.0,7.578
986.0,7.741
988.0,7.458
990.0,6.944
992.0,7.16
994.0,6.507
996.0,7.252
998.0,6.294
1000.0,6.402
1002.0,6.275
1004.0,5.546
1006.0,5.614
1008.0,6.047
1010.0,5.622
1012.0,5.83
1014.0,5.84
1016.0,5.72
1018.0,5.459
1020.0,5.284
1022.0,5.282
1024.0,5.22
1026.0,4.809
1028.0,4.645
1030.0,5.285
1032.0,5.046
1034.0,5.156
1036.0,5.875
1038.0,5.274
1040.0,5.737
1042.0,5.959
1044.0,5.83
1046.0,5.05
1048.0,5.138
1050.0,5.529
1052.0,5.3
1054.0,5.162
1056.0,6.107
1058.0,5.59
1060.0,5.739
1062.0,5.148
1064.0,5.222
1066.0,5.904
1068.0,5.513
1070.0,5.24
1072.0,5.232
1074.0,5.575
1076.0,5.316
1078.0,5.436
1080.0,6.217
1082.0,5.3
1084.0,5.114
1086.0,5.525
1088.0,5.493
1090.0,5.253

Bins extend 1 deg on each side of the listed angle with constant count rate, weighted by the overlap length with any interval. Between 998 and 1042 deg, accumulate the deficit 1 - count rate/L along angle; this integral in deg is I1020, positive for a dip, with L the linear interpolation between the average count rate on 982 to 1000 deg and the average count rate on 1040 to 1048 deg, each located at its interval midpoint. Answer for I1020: 4.9 deg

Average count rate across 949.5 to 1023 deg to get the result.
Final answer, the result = 6.36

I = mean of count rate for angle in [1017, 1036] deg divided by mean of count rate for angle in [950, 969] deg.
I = 0.84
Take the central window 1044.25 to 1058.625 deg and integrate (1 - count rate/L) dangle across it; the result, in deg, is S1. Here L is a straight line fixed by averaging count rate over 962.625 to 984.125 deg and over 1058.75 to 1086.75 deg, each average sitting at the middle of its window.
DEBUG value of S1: 0.8 deg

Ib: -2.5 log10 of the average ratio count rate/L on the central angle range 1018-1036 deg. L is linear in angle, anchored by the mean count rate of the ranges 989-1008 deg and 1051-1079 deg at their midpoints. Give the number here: 0.17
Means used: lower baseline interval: 6.42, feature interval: 5.15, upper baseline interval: 5.46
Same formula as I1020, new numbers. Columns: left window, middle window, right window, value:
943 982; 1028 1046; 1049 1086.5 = 0.8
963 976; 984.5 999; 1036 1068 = -1.8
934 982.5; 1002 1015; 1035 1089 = 0.2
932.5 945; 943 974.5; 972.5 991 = 1.7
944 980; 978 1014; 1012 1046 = -5.0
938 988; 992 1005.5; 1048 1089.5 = -0.8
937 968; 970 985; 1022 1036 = -3.5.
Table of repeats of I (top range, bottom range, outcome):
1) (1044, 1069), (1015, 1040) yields 1.04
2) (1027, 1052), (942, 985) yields 0.85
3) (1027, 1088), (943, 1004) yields 0.84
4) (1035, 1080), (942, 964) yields 0.94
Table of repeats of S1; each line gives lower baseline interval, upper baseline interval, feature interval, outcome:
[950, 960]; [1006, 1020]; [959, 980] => -2.4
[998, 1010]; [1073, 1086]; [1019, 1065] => 2.9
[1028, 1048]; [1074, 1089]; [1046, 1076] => 0.1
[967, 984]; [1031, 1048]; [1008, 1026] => 1.3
